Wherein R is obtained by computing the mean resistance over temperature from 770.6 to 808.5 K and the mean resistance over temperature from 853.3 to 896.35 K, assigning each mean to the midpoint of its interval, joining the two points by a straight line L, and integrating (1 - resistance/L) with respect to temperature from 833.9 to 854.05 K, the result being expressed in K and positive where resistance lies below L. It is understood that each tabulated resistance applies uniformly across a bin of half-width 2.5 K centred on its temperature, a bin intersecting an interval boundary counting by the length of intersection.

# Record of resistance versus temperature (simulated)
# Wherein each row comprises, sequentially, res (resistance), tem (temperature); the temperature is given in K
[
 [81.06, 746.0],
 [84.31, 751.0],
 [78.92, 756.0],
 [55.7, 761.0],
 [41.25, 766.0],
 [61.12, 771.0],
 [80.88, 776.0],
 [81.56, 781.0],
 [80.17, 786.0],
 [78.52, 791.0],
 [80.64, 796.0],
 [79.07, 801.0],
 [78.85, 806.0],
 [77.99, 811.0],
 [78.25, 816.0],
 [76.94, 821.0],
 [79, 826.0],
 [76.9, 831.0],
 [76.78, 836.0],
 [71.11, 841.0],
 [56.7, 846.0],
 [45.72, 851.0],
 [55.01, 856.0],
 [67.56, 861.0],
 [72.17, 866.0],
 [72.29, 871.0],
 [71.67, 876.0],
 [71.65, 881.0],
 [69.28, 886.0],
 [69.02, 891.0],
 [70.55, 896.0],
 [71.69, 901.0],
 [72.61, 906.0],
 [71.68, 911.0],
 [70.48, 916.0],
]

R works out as 2.85 K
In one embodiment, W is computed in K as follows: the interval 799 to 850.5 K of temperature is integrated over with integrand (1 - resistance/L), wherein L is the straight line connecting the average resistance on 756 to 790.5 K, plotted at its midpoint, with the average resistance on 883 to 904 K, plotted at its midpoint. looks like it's -3.6 K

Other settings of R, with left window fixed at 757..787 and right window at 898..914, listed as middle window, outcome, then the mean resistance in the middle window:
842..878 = 3.6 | 63.2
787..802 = -2.6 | 79.5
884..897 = 0.3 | 69.5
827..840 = -1.4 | 76.4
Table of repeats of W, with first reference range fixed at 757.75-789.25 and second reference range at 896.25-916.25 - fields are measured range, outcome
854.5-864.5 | 1.02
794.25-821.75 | -4.11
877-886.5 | -0.01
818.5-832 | -1.70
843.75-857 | 3.36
